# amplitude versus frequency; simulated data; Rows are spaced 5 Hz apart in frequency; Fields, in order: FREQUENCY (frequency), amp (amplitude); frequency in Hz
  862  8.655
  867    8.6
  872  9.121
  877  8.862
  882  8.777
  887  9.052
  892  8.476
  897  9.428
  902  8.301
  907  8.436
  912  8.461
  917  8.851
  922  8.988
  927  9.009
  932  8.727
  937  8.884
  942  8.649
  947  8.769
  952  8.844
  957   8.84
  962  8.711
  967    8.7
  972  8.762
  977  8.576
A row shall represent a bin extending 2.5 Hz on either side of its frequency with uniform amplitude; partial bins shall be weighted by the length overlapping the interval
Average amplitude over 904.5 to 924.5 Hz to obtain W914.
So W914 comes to 8.68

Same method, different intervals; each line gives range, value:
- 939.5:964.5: 8.76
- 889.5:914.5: 8.62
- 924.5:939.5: 8.87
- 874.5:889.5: 8.9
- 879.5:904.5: 8.81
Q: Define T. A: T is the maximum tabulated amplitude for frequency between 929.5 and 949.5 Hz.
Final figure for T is 8.884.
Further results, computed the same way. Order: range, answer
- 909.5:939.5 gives 9.009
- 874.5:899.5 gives 9.428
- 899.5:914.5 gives 8.461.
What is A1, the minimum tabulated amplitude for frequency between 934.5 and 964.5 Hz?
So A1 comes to 8.649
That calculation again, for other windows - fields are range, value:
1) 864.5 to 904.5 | 8.301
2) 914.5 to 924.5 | 8.851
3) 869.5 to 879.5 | 8.862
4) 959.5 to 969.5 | 8.7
